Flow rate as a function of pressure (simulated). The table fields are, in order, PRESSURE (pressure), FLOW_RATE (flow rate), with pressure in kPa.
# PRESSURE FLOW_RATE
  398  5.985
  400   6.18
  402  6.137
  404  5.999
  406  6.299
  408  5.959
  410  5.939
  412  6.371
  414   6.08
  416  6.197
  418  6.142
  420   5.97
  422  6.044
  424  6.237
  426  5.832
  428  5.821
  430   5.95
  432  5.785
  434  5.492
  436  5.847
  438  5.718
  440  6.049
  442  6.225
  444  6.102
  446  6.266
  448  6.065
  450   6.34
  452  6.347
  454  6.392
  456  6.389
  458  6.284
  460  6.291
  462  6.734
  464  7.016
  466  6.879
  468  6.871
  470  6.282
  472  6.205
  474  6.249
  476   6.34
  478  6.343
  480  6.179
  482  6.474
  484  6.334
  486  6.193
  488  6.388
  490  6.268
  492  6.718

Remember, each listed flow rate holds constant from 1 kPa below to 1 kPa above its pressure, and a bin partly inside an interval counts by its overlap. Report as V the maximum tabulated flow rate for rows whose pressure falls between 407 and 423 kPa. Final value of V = 6.371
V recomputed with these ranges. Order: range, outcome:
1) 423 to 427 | 6.237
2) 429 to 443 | 6.225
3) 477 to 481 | 6.343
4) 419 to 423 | 6.044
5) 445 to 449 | 6.266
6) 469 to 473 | 6.282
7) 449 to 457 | 6.392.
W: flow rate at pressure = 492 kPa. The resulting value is 6.718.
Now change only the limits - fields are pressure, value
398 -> 5.985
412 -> 6.371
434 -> 5.492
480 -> 6.179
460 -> 6.291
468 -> 6.871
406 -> 6.299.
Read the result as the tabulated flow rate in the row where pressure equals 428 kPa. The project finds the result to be 5.821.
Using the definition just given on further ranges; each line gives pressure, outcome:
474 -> 6.249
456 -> 6.389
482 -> 6.474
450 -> 6.34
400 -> 6.18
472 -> 6.205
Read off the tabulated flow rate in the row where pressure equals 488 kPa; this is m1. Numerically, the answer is 6.388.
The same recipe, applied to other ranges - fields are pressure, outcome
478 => 6.343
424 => 6.237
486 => 6.193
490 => 6.268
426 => 5.832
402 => 6.137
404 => 5.999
